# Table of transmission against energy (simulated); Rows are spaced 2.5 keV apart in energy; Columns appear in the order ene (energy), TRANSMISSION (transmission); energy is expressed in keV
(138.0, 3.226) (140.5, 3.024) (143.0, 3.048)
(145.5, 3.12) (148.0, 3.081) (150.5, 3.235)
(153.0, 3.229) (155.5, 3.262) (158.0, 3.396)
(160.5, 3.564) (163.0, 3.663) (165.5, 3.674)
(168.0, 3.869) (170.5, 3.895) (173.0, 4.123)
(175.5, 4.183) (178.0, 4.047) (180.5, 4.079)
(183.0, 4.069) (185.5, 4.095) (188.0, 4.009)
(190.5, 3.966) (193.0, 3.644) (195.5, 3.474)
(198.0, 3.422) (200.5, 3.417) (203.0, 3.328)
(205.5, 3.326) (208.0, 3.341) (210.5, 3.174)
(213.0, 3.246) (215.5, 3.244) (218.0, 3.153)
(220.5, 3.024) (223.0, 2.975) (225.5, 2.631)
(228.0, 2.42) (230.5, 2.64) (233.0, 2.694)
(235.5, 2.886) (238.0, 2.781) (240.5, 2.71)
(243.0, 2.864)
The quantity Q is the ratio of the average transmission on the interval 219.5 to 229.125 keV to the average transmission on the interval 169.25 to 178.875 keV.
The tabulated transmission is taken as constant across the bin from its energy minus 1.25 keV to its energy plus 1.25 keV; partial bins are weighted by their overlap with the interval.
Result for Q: 0.7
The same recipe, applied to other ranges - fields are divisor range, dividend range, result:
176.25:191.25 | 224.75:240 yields 0.66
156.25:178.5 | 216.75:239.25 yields 0.74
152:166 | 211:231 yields 0.85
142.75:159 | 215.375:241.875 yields 0.88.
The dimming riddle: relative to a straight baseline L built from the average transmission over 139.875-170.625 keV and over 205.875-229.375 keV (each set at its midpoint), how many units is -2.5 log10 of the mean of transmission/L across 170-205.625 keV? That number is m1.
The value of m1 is -0.19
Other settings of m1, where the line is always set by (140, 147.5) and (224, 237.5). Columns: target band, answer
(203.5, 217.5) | -0.182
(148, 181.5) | -0.234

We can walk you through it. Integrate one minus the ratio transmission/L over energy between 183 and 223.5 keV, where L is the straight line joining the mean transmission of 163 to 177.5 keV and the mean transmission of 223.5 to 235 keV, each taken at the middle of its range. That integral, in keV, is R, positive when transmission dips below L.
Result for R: -3.1 keV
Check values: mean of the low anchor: 3.93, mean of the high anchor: 2.64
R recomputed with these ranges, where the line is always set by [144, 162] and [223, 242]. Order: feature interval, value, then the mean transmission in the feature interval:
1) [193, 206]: -2.1 keV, 3.42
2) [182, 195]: -3.9 keV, 3.93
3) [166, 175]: -2.3 keV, 3.96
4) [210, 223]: -1.5 keV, 3.15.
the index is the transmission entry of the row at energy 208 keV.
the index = 3.341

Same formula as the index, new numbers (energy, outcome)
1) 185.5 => 4.095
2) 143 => 3.048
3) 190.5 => 3.966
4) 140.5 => 3.024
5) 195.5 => 3.474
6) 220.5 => 3.024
